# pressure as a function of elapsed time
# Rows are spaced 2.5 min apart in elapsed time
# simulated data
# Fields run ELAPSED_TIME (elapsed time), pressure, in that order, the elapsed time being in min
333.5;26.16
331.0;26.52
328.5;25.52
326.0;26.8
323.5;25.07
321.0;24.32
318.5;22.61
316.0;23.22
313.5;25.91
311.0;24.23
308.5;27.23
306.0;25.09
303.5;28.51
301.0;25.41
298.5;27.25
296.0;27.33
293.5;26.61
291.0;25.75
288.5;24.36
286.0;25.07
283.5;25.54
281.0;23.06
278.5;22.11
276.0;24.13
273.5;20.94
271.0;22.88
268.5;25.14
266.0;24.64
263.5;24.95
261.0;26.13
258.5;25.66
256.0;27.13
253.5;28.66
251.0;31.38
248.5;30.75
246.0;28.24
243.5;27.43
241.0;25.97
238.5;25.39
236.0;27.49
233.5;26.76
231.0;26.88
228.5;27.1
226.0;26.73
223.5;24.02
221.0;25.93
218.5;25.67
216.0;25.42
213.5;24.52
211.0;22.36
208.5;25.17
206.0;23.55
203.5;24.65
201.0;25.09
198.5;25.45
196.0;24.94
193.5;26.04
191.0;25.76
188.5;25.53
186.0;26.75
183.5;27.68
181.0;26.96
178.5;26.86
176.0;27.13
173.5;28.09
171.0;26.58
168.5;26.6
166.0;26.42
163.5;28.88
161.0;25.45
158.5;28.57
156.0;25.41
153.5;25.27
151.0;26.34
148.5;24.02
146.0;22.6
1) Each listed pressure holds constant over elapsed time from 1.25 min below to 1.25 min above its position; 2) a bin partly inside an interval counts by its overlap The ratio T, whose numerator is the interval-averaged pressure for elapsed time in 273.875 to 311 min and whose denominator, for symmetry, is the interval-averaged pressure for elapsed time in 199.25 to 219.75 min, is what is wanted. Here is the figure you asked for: 1.0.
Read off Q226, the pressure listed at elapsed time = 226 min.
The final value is 26.73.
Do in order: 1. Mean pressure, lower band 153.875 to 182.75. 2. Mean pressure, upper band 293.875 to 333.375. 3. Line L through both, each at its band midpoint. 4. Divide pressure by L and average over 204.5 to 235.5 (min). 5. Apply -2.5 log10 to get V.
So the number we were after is 0.05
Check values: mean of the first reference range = 27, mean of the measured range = 25.4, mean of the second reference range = 25.7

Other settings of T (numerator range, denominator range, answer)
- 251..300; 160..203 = 0.96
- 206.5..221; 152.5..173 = 0.92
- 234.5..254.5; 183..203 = 1.09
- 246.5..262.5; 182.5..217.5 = 1.12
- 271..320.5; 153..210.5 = 0.95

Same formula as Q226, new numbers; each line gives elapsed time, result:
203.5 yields 24.65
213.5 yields 24.52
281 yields 23.06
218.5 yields 25.67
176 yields 27.13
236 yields 27.49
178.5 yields 26.86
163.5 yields 28.88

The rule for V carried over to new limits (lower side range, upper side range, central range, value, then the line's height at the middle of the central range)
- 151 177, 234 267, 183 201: 0.04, 26.9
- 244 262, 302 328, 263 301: 0.09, 26.9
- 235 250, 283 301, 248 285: 0.06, 26.8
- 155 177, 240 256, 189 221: 0.12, 27.8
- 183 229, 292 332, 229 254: -0.10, 25.5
